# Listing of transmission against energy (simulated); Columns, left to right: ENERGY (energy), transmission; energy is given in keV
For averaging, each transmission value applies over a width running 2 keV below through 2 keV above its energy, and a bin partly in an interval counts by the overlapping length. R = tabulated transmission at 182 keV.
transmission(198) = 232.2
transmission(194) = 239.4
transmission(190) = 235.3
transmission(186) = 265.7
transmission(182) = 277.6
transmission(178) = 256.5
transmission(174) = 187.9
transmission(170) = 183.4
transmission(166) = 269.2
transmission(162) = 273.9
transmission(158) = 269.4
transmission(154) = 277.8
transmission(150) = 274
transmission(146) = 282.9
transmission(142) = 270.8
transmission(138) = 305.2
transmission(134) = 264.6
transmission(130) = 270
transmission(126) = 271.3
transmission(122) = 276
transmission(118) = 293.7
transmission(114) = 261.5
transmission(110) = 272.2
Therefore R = 277.6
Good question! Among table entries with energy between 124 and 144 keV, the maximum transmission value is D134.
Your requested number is 305.2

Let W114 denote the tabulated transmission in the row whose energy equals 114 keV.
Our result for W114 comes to 261.5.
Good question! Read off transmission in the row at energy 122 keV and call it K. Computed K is 276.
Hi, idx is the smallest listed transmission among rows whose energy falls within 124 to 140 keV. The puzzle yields 264.6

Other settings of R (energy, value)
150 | 274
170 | 183.4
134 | 264.6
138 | 305.2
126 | 271.3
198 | 232.2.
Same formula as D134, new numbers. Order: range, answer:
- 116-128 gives 293.7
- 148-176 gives 277.8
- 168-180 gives 256.5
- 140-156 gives 282.9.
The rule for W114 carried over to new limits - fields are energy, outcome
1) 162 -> 273.9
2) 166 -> 269.2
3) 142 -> 270.8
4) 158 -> 269.4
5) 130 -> 270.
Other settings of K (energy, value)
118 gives 293.7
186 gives 265.7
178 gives 256.5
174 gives 187.9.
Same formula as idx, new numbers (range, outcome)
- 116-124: 276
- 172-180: 187.9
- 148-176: 183.4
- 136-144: 270.8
